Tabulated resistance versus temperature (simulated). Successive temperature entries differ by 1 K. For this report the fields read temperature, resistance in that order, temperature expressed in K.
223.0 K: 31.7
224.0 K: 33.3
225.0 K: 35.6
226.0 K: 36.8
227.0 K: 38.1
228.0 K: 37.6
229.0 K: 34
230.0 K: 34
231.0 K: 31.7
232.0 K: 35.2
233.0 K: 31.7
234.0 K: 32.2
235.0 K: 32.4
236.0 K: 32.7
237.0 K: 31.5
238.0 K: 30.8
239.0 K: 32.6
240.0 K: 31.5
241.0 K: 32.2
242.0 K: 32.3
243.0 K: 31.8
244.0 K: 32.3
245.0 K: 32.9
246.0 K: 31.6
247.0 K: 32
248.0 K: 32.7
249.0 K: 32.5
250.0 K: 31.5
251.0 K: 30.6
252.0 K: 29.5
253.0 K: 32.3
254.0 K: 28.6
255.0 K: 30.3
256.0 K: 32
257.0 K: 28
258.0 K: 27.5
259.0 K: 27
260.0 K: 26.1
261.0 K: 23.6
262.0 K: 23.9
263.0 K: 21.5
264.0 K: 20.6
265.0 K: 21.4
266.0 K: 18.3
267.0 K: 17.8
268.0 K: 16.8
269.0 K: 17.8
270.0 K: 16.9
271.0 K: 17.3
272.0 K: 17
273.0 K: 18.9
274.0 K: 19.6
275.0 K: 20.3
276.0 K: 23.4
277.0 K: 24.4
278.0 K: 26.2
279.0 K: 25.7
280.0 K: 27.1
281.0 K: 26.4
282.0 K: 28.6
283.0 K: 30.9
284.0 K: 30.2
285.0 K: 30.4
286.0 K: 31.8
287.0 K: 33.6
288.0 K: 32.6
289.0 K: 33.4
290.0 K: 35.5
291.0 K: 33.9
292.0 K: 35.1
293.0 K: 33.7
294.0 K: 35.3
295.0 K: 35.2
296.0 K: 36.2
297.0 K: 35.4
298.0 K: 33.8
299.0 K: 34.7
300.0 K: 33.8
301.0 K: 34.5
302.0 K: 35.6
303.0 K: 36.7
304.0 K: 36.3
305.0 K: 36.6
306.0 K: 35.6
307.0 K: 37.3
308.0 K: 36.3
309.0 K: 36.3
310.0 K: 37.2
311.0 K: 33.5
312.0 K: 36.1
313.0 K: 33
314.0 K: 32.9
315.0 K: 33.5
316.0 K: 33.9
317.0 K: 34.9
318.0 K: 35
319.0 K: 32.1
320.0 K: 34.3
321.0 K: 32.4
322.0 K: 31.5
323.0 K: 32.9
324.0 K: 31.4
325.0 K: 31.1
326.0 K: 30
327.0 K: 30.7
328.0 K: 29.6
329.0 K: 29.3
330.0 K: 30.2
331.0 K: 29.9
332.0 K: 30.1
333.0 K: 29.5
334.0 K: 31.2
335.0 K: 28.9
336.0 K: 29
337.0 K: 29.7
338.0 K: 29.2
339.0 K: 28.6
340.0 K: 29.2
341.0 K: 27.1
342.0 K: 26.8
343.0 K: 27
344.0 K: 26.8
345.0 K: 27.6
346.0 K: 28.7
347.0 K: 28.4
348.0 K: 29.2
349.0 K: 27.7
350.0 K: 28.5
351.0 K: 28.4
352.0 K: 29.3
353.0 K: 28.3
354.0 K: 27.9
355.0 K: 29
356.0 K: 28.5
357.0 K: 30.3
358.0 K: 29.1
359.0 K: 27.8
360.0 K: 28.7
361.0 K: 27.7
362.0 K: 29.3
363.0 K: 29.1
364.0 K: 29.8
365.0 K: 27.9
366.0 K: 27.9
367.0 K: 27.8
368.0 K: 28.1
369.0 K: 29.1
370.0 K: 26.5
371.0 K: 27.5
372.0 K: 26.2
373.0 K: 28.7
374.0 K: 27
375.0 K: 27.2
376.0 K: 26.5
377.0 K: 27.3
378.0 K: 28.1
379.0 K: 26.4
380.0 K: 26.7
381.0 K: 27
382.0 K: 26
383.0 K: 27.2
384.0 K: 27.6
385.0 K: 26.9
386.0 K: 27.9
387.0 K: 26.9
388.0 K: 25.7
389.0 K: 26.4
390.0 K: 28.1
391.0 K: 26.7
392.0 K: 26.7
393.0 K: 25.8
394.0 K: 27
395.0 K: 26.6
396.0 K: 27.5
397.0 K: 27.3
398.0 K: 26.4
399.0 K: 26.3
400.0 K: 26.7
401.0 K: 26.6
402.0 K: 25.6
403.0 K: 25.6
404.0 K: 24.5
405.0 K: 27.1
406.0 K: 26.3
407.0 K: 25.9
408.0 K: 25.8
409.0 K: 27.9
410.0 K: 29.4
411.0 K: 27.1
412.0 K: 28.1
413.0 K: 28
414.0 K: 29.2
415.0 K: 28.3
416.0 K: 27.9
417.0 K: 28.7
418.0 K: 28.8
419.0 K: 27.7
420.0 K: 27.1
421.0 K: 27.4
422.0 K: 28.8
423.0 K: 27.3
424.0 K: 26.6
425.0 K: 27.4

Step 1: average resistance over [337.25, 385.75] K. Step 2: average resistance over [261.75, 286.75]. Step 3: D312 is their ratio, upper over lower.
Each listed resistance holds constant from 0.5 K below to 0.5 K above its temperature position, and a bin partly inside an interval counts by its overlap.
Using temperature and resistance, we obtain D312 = 1.21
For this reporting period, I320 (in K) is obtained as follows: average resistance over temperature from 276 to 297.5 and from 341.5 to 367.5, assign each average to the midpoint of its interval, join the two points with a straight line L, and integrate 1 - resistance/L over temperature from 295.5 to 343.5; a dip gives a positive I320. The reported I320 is -4.2 K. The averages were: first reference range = 31.3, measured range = 32.5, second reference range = 28.4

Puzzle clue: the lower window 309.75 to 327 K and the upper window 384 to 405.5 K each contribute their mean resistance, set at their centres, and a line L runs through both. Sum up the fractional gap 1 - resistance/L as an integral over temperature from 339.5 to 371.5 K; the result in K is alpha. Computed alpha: 1.78 K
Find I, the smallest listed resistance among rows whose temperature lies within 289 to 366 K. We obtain 26.8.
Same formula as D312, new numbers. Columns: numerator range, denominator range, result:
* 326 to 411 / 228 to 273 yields 0.99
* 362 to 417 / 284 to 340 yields 0.82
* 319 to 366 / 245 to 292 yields 1.10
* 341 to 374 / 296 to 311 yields 0.79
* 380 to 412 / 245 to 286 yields 1.04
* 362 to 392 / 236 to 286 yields 1.02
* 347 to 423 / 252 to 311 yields 0.95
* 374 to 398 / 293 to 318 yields 0.77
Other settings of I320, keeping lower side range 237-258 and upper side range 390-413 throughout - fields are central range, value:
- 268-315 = -1.1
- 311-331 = -2.2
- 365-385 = 0.2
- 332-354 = -0.1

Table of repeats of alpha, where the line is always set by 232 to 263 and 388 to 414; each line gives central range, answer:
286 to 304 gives -3.2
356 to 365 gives -0.4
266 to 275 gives 3.6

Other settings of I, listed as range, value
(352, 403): 25.6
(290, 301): 33.7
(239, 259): 27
